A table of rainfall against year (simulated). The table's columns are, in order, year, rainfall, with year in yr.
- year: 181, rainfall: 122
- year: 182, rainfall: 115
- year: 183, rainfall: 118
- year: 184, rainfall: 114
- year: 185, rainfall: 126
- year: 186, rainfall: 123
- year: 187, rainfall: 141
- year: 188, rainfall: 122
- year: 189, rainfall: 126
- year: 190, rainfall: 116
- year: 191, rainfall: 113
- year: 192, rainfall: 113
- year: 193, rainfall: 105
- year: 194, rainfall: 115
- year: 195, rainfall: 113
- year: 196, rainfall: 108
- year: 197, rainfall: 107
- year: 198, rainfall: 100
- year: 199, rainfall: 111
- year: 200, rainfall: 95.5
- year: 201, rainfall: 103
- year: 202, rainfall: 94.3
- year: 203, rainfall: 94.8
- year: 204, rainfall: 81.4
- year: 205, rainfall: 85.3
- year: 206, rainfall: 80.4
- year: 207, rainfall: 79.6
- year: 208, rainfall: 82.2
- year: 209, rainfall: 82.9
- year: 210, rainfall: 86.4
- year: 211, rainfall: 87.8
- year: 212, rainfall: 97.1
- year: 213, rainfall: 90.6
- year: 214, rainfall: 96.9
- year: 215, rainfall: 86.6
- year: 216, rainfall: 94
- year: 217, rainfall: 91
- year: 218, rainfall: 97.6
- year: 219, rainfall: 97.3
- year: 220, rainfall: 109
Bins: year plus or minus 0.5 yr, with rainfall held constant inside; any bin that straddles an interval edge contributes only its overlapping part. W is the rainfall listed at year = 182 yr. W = 115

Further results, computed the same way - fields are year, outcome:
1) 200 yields 95.5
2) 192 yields 113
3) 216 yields 94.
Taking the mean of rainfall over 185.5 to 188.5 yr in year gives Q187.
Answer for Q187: 129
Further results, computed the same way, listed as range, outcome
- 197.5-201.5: 102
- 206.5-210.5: 82.8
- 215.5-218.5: 94.2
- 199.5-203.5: 96.9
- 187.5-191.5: 119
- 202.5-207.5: 84.3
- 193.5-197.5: 111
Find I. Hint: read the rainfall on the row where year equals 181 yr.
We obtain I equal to 122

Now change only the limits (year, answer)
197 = 107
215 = 86.6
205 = 85.3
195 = 113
